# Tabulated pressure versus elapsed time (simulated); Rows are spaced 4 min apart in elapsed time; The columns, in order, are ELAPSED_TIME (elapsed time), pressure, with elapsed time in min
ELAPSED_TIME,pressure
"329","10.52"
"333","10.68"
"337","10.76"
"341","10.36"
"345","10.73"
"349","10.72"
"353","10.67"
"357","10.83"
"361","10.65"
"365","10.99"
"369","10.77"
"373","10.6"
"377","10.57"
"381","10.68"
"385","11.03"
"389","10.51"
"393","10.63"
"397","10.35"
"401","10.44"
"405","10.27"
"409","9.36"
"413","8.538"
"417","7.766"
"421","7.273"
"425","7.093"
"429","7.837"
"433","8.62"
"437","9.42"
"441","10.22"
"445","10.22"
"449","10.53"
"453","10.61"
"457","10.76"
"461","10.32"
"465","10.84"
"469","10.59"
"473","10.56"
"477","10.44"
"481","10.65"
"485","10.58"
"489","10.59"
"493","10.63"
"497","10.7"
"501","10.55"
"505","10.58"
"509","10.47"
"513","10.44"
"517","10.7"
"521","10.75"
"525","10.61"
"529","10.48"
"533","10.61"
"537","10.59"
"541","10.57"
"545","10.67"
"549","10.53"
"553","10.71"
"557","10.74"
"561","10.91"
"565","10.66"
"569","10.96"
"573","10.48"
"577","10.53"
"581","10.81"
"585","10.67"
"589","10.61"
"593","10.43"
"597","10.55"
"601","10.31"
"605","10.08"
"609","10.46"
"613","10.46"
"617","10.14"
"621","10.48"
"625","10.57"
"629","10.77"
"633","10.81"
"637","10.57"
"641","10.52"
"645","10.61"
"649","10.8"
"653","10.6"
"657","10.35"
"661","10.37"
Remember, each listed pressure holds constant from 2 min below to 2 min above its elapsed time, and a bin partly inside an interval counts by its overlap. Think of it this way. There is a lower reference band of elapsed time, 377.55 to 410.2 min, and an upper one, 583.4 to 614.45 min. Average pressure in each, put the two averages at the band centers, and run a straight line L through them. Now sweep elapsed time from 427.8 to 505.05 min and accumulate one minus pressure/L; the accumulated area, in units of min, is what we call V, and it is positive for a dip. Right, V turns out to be 1.2 min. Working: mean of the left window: 10.4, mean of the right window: 10.4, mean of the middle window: 10.3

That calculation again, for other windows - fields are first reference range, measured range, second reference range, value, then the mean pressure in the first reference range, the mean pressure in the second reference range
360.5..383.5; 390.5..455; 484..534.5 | 8.1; 10.7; 10.6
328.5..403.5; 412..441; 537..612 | 6.6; 10.7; 10.6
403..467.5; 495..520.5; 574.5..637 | -1.9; 9.36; 10.5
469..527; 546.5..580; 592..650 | -0.5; 10.6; 10.5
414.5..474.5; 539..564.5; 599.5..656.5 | -1.5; 9.49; 10.5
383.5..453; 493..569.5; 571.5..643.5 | -4.2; 9.44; 10.5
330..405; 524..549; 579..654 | 0.0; 10.7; 10.5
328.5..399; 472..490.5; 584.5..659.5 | 0.1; 10.7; 10.5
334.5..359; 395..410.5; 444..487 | 0.7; 10.7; 10.6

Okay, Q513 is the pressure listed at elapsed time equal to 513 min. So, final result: 10.44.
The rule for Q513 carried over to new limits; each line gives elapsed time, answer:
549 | 10.53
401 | 10.44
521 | 10.75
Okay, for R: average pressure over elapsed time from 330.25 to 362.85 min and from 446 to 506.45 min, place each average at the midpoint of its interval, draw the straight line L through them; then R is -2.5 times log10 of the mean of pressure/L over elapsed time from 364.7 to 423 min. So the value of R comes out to 0.07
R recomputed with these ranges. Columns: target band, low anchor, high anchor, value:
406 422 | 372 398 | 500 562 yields 0.25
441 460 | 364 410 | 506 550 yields 0.01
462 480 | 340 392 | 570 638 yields 0.00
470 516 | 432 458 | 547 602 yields -0.03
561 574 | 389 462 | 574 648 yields -0.05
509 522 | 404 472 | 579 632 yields -0.07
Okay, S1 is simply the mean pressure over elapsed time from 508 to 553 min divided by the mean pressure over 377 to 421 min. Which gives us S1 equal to 1.1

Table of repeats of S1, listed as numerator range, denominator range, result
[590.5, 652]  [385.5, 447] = 1.13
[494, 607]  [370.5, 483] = 1.07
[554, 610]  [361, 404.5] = 1.00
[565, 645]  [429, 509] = 1.02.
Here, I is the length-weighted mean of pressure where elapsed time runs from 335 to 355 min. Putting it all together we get 10.6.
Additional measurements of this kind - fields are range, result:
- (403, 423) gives 8.64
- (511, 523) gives 10.6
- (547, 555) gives 10.6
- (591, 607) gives 10.3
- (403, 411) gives 9.81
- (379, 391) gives 10.7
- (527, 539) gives 10.6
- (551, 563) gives 10.8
